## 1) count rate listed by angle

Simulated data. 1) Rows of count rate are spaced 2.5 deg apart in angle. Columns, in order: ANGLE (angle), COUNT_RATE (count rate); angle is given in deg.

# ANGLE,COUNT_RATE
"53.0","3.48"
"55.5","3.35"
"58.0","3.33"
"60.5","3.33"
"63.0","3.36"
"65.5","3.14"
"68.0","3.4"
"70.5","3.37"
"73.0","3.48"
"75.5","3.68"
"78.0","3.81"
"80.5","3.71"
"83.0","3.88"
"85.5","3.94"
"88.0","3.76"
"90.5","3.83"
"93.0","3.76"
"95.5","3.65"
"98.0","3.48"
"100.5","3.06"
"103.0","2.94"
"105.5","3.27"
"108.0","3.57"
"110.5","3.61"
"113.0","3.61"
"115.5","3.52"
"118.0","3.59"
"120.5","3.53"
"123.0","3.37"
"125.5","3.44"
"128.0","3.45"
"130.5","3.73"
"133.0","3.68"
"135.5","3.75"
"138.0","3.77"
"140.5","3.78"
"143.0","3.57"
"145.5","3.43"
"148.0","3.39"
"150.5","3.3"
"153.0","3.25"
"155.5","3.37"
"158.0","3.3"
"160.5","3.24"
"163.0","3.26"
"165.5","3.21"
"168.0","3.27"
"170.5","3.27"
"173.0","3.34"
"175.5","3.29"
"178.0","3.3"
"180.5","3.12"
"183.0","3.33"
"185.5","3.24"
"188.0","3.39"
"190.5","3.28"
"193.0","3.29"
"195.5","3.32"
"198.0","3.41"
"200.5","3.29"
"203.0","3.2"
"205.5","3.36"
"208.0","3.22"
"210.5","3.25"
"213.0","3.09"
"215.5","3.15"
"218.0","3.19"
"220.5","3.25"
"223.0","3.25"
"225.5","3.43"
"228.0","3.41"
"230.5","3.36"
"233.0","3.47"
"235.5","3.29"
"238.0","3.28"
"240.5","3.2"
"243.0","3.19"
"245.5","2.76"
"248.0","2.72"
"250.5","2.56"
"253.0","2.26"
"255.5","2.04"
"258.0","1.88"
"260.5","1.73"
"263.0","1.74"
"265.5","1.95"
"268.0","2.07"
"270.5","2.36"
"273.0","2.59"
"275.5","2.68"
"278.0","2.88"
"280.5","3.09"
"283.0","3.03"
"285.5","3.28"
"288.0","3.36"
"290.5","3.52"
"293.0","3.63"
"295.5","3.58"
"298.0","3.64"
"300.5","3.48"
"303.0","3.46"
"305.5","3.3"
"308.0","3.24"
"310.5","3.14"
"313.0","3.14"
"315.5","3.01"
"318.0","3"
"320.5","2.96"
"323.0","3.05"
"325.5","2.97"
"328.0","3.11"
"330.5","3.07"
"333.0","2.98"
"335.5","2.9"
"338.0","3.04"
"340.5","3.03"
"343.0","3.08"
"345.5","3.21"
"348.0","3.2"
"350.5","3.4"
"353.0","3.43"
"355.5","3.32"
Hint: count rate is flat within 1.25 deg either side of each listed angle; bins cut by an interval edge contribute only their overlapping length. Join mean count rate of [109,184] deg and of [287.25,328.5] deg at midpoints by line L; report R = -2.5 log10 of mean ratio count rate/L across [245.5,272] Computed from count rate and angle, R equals 0.47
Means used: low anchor 3.44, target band 2.17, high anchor 3.27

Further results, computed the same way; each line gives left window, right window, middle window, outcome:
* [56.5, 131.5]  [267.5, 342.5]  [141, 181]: 0.021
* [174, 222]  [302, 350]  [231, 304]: 0.115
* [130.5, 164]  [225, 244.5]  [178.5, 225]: 0.039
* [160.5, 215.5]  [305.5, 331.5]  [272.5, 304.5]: -0.048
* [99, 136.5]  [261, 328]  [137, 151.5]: -0.043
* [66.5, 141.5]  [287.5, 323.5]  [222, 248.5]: 0.057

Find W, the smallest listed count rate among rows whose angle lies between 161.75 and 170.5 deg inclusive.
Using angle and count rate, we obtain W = 3.21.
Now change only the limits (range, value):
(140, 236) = 3.09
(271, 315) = 2.59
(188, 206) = 3.2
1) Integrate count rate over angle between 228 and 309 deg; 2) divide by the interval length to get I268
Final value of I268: 2.9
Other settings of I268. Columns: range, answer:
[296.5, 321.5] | 3.24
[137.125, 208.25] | 3.34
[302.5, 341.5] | 3.08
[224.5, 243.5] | 3.33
